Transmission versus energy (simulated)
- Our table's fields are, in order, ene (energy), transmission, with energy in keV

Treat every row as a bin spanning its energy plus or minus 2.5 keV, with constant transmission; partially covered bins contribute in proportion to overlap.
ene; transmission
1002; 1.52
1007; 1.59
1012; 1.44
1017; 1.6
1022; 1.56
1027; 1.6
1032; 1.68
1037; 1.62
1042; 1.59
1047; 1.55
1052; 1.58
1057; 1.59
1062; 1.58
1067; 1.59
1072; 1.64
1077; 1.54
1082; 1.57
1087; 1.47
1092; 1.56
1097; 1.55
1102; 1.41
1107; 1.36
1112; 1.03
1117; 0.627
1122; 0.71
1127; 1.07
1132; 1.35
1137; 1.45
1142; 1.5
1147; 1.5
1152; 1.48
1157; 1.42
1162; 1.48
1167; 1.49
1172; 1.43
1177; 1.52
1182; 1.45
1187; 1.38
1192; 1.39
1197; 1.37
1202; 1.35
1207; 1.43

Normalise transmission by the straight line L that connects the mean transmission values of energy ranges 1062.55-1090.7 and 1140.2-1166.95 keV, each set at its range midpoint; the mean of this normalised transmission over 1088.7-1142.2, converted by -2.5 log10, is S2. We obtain 0.23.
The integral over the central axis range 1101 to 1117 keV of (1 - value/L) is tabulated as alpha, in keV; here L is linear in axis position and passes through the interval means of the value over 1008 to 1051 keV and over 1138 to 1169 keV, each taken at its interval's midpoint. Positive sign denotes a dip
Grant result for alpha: 3.8 keV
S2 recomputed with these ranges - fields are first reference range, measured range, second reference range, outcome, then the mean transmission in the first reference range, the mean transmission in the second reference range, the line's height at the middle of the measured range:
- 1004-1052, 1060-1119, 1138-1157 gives 0.08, 1.58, 1.48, 1.53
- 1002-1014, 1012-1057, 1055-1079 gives -0.03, 1.52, 1.59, 1.55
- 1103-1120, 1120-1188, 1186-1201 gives -0.14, 1.03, 1.38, 1.21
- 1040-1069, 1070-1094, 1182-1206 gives -0.01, 1.58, 1.38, 1.54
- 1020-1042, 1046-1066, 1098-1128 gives -0.10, 1.61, 1.06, 1.44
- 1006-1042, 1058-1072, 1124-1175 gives -0.05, 1.58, 1.41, 1.53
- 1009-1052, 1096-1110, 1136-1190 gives 0.08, 1.58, 1.46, 1.52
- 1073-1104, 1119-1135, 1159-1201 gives 0.38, 1.52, 1.44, 1.49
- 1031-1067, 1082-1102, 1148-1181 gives 0.02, 1.59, 1.47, 1.55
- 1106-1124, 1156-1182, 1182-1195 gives -0.16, 0.902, 1.4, 1.27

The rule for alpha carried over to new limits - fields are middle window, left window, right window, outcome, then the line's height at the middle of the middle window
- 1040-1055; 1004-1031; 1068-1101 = -0.1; 1.56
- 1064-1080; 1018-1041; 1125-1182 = -0.4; 1.55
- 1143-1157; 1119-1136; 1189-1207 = -3.8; 1.17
